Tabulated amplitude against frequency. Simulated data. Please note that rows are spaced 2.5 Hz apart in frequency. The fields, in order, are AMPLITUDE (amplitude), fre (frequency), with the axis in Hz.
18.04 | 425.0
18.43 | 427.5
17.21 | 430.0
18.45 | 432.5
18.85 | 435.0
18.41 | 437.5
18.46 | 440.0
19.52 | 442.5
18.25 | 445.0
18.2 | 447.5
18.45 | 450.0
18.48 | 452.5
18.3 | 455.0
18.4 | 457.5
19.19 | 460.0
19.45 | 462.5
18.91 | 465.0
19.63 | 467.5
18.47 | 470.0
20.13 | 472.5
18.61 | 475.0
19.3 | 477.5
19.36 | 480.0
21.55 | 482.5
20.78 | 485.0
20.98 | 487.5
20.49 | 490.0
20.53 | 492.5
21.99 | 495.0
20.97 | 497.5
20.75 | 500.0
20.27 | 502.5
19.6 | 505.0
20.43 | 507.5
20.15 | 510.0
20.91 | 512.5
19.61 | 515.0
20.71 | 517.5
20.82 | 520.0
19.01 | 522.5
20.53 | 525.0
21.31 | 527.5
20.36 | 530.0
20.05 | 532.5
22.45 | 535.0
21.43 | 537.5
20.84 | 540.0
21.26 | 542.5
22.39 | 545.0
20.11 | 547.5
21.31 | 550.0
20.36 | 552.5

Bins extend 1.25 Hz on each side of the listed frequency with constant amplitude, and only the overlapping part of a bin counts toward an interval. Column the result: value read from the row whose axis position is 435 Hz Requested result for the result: 18.85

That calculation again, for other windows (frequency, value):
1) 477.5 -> 19.3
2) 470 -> 18.47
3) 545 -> 22.39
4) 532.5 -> 20.05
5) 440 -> 18.46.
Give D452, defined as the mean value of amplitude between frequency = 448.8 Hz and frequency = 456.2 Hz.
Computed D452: 18.4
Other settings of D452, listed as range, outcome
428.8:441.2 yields 18.3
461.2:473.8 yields 19.3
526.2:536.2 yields 21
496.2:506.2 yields 20.4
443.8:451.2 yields 18.3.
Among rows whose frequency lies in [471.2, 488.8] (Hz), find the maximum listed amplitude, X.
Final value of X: 21.55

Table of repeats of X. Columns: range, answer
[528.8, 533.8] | 20.36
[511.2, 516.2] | 20.91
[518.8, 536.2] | 22.45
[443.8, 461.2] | 19.19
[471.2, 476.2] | 20.13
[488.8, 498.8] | 21.99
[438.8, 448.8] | 19.52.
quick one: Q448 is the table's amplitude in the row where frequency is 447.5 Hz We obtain 18.2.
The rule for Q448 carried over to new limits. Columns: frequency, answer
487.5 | 20.98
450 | 18.45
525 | 20.53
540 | 20.84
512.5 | 20.91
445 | 18.25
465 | 18.91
